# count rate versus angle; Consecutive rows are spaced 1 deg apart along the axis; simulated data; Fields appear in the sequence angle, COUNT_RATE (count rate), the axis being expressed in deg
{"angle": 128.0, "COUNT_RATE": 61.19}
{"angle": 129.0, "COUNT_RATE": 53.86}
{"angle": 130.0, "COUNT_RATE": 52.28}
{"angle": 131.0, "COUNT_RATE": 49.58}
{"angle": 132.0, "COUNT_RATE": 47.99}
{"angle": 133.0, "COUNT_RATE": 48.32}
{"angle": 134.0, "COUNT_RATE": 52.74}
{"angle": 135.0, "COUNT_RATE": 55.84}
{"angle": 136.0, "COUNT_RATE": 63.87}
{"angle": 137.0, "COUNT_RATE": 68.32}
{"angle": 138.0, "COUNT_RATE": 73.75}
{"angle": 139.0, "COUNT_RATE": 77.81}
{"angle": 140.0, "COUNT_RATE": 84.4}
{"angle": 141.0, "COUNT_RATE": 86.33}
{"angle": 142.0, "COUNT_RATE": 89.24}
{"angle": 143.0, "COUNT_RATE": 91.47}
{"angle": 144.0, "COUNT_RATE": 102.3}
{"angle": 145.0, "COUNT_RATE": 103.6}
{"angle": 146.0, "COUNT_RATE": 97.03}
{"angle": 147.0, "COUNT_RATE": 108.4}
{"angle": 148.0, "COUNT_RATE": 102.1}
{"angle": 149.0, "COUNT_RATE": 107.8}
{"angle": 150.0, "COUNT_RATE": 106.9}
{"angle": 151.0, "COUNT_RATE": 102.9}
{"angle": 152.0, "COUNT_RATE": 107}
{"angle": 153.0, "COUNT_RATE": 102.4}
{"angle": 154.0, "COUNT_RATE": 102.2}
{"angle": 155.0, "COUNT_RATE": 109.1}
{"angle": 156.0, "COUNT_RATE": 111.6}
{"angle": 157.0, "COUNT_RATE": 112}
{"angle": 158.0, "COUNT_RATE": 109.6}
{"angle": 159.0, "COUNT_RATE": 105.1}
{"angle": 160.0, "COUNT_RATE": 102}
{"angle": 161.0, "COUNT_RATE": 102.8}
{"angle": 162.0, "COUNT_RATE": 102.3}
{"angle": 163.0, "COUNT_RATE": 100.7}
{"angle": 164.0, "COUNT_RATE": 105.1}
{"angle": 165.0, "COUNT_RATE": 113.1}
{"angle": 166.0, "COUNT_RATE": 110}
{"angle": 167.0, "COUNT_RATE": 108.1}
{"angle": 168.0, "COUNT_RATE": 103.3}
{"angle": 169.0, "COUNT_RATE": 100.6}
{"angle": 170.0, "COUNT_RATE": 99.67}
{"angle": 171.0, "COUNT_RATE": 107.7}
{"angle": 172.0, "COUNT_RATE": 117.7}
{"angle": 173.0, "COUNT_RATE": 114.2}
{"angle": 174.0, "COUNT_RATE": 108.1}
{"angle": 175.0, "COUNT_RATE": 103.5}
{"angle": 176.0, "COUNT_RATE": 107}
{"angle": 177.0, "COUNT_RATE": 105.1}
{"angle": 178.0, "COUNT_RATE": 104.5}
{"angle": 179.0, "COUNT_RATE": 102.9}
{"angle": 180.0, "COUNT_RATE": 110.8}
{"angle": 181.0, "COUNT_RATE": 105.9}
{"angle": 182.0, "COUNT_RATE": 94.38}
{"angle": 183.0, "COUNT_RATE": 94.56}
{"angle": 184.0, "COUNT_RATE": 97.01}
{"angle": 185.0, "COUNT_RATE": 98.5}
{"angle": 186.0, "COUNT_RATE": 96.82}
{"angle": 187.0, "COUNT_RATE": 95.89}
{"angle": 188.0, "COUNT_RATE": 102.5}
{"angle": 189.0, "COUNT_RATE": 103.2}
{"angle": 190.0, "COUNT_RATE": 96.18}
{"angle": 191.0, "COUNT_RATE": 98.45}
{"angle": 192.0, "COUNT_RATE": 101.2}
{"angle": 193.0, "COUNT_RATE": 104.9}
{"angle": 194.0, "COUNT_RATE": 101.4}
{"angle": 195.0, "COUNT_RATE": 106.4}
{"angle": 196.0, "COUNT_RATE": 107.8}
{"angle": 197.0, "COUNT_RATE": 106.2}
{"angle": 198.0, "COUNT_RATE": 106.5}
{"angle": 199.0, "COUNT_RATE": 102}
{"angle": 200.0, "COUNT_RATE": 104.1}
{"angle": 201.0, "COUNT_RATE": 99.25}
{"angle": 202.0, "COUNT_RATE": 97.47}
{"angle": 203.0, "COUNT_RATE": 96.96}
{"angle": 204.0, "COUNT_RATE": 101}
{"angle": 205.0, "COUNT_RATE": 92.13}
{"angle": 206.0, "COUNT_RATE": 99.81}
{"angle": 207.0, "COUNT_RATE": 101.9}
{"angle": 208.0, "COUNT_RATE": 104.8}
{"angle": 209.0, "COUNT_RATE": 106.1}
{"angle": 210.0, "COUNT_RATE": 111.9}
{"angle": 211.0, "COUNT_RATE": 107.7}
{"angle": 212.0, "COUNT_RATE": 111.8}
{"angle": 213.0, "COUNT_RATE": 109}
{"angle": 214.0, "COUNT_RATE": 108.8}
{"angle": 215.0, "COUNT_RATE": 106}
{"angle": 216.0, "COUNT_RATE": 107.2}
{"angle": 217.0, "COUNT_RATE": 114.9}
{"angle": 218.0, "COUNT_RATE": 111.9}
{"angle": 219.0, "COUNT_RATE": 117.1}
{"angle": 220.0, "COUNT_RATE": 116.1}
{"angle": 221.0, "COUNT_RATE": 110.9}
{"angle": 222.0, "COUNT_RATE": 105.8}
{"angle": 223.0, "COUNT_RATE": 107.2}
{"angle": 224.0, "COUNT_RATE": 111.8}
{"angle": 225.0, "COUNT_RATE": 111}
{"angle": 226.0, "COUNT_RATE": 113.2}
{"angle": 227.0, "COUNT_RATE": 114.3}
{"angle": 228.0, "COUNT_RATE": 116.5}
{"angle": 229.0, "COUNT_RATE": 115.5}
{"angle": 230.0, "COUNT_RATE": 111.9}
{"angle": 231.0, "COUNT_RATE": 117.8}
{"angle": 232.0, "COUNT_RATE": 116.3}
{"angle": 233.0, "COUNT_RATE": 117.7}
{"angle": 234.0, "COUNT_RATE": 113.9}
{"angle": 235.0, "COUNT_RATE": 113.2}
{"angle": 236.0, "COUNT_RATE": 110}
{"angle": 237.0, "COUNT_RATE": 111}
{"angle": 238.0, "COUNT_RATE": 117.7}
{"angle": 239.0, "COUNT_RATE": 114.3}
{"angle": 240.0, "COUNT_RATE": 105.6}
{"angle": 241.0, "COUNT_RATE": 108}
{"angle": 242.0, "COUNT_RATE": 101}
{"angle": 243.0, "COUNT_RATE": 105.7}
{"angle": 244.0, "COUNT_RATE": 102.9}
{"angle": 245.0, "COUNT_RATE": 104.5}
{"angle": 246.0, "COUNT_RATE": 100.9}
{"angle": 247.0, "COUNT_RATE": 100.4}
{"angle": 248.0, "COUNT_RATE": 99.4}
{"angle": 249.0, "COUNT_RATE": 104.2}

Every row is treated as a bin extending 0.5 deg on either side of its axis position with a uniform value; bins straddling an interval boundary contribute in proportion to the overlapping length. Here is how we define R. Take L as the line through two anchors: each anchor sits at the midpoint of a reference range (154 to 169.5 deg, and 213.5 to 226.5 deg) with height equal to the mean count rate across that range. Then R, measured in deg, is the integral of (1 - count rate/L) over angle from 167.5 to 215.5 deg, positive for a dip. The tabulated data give 2.3 deg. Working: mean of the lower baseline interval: 106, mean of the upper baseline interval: 111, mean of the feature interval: 103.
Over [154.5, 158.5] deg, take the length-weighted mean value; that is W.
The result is 111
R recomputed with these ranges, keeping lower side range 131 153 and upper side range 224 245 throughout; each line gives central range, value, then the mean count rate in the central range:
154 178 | -4.04 deg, 107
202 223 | -0.33 deg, 107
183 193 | -0.10 deg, 98.9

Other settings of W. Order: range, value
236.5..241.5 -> 111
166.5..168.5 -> 106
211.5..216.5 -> 109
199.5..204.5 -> 99.8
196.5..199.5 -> 105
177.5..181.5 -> 106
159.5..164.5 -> 103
